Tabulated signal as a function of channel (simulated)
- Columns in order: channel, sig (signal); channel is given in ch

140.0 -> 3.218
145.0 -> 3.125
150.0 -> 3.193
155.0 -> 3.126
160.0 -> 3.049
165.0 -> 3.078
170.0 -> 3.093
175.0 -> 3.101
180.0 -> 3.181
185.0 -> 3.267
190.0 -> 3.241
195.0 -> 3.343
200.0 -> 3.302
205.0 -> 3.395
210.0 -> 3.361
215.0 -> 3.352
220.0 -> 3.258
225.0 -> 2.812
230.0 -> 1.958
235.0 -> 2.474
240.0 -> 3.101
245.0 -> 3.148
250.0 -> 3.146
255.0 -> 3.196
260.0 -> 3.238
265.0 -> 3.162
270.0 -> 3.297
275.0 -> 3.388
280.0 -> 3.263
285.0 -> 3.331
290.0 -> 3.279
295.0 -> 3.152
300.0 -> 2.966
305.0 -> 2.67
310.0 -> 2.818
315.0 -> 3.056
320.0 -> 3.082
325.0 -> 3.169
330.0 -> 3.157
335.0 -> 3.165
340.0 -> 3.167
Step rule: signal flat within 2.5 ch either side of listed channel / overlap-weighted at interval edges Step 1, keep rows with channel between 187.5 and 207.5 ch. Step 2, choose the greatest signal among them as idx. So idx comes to 3.395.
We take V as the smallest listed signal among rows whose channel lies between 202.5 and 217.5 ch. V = 3.352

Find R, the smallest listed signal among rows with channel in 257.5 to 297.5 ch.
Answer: 3.152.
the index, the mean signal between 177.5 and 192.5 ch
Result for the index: 3.23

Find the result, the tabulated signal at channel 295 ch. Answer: 3.152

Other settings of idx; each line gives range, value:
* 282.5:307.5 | 3.331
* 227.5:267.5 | 3.238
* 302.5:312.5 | 2.818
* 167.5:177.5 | 3.101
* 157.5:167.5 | 3.078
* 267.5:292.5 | 3.388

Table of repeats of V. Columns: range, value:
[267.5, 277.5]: 3.297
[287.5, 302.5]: 2.966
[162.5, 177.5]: 3.078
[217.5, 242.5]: 1.958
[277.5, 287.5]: 3.263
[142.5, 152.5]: 3.125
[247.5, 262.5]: 3.146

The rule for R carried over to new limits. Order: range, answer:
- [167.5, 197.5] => 3.093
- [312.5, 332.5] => 3.056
